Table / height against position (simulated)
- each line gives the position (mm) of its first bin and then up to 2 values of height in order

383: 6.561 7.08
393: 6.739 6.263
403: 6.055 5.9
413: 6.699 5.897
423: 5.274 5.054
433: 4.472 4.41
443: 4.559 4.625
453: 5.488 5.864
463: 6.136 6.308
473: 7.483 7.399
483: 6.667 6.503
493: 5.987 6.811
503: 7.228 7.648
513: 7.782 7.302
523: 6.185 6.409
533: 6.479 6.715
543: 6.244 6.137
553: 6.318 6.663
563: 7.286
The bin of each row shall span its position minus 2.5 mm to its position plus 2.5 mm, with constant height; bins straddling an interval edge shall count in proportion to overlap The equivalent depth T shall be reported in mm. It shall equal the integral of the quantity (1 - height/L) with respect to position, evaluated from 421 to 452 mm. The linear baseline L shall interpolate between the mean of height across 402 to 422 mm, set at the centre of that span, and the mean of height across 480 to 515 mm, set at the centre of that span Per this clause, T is 7.7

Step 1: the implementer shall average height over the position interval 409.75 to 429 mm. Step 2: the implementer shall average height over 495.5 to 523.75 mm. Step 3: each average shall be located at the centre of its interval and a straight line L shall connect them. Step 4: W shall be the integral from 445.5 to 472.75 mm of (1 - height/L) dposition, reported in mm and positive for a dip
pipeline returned 2.5 mm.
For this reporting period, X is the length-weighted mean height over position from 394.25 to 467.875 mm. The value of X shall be 5.53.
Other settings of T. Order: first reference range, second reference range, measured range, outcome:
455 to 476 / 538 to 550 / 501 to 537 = -3.63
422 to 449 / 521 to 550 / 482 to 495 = -1.83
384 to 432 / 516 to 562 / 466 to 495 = -1.98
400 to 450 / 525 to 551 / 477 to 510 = -4.93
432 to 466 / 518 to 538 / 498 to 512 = -2.86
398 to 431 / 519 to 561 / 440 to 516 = -3.43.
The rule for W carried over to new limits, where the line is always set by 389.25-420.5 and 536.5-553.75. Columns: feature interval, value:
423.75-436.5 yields 3.0 mm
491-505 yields -0.8 mm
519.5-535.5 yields -0.2 mm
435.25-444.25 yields 2.6 mm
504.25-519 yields -2.9 mm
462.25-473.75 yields -0.5 mm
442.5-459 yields 3.1 mm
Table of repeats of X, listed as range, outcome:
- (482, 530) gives 6.86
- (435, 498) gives 5.97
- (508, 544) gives 6.81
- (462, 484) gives 6.85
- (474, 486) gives 7.07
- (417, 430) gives 5.37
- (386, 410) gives 6.4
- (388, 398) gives 6.71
